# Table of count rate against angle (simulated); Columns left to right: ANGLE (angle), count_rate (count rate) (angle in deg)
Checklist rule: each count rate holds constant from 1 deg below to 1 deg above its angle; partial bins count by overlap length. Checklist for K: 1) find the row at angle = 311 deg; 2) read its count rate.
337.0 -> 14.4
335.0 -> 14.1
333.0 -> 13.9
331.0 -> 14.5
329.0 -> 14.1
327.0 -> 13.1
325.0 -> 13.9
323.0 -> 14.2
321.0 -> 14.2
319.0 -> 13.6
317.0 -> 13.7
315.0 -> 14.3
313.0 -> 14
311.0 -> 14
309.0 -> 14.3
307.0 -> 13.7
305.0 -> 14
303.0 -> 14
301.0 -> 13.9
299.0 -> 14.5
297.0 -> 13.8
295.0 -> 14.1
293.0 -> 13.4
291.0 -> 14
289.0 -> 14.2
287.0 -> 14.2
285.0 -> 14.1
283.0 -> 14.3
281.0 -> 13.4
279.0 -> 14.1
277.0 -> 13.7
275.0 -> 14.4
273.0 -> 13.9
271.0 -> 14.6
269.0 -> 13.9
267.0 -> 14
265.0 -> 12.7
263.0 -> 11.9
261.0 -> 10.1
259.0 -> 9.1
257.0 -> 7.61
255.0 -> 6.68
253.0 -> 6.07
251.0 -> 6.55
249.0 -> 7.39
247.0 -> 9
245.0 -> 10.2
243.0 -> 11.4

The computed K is 14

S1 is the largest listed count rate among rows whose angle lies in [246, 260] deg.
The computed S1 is 9.1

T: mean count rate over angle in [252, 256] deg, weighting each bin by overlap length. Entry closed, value 6.38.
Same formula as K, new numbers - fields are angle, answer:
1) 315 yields 14.3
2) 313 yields 14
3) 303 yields 14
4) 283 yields 14.3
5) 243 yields 11.4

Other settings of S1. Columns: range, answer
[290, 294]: 14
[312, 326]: 14.3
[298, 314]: 14.5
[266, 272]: 14.6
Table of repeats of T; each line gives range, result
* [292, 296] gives 13.8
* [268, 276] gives 14.2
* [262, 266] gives 12.3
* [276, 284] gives 13.9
